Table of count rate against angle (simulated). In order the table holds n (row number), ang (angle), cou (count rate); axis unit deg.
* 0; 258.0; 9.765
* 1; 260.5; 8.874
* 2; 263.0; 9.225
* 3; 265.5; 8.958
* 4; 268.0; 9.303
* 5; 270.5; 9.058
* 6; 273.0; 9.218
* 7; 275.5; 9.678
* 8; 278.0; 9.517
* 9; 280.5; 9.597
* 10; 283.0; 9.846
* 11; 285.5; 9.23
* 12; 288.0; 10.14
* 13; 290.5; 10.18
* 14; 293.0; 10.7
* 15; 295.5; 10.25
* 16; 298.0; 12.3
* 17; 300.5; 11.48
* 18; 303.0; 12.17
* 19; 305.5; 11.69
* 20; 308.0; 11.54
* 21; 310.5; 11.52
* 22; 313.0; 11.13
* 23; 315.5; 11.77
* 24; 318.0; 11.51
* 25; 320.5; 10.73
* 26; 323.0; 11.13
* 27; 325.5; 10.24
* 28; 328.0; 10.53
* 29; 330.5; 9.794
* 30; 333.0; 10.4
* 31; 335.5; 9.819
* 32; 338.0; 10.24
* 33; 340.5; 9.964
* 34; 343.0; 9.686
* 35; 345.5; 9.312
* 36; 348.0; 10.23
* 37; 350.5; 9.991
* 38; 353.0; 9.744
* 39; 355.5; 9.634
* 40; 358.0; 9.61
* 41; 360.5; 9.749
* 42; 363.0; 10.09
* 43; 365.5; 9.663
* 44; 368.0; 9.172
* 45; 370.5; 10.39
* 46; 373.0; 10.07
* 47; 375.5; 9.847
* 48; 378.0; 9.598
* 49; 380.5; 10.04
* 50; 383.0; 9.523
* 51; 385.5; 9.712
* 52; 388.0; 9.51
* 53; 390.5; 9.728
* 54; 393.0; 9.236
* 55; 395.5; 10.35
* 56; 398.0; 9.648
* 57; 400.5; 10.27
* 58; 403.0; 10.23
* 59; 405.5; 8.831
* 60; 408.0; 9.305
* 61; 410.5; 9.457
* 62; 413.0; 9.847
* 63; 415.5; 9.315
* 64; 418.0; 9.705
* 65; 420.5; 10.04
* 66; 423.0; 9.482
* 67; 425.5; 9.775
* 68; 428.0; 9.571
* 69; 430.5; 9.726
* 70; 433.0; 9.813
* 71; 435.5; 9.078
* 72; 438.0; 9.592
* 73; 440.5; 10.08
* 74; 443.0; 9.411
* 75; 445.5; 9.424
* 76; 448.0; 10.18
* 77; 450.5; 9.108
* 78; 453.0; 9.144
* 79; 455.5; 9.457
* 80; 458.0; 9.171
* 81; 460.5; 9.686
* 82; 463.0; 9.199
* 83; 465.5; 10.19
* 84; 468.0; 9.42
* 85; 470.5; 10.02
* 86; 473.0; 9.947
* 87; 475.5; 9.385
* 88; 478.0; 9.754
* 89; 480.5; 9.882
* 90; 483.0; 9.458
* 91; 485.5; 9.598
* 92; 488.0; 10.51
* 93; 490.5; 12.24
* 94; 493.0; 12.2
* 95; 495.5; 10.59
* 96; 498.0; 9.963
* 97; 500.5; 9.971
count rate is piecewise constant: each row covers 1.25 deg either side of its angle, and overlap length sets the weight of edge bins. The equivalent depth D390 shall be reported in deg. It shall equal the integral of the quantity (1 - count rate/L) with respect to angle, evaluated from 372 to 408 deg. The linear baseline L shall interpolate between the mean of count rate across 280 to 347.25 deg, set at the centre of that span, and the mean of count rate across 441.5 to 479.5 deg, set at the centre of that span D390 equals 1.2 deg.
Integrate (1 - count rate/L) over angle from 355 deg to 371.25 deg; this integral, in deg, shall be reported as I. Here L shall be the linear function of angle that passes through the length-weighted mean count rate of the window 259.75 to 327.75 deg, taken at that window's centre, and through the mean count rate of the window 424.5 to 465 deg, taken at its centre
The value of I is 0.4 deg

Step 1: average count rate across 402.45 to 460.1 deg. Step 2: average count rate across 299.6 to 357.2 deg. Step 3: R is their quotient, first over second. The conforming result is 0.9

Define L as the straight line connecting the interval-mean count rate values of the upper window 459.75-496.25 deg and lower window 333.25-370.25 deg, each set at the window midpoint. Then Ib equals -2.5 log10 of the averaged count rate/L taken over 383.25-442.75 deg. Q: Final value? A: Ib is 0.03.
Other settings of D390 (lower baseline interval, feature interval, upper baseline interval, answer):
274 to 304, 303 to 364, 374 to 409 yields -2.12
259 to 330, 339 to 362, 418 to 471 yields 0.74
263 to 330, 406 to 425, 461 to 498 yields 1.29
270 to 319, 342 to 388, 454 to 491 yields 2.40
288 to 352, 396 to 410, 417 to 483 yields 0.47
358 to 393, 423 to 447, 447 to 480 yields 0.09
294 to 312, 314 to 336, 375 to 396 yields 0.73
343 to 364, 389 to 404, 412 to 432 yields -0.27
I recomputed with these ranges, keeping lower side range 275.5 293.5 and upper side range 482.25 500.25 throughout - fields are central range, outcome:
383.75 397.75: 0.8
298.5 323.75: -4.0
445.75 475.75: 2.7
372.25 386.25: 0.6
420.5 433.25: 0.9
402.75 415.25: 1.0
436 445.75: 0.8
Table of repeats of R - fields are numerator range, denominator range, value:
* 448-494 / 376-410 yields 1.02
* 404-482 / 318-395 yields 0.96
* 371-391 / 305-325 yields 0.86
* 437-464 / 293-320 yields 0.83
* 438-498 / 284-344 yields 0.92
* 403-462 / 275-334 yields 0.89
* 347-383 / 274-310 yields 0.93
